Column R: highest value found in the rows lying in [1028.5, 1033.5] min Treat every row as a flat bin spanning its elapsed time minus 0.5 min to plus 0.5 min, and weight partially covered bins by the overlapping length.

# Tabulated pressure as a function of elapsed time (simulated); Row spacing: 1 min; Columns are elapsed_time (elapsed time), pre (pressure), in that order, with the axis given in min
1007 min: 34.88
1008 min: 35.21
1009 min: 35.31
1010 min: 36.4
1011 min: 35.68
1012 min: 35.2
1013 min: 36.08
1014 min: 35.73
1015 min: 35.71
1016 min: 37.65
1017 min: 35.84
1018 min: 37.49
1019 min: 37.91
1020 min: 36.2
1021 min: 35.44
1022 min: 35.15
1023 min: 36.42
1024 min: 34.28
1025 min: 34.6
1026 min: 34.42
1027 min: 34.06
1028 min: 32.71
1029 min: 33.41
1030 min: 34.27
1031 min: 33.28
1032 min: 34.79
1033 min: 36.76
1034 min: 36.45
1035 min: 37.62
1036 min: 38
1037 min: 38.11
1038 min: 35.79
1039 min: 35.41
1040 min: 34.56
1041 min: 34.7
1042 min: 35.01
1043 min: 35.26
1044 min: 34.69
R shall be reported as 36.76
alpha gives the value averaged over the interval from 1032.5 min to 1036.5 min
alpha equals 37.2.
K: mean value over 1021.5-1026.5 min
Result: 35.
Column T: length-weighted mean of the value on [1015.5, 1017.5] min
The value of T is 36.7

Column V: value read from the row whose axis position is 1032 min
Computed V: 34.79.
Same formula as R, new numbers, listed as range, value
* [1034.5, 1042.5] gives 38.11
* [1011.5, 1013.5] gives 36.08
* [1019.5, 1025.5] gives 36.42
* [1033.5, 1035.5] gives 37.62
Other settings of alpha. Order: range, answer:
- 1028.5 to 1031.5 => 33.7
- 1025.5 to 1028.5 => 33.7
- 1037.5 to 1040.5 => 35.3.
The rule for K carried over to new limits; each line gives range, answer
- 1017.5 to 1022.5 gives 36.4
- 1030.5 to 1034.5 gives 35.3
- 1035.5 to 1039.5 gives 36.8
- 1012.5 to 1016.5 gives 36.3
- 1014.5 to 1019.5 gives 36.9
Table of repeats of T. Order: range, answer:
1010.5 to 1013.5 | 35.7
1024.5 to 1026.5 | 34.5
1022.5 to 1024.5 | 35.4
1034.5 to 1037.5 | 37.9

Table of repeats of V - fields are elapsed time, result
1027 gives 34.06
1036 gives 38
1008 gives 35.21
